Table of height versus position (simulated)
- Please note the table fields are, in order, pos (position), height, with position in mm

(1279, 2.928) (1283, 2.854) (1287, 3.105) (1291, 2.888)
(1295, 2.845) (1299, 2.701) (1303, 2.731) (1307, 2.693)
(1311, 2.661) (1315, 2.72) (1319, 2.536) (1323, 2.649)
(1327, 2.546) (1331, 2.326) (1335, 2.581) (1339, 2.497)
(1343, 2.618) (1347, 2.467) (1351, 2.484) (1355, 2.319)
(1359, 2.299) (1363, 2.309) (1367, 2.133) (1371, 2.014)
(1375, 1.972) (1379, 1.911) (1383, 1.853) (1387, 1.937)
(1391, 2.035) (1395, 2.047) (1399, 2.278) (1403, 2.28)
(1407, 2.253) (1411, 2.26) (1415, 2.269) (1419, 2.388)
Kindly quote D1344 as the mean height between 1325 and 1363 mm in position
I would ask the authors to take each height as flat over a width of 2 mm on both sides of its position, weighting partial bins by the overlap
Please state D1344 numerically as 2.45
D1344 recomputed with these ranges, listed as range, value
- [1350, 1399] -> 2.11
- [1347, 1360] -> 2.39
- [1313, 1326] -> 2.63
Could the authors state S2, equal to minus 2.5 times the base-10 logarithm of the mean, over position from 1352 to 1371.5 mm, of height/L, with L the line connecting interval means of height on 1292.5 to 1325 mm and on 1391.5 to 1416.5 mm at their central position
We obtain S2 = 0.087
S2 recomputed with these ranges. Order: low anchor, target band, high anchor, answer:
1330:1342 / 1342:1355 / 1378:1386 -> -0.07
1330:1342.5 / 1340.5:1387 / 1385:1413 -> 0.07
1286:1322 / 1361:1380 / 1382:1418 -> 0.13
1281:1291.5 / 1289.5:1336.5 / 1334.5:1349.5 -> 0.04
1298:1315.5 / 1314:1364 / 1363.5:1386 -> -0.06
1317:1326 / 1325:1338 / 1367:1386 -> -0.01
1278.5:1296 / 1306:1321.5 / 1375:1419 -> 0.03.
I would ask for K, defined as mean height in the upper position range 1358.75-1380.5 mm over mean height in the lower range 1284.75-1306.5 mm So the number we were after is 0.74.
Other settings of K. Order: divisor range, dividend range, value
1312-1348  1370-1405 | 0.80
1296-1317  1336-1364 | 0.90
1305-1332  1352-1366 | 0.89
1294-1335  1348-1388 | 0.81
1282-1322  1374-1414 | 0.75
